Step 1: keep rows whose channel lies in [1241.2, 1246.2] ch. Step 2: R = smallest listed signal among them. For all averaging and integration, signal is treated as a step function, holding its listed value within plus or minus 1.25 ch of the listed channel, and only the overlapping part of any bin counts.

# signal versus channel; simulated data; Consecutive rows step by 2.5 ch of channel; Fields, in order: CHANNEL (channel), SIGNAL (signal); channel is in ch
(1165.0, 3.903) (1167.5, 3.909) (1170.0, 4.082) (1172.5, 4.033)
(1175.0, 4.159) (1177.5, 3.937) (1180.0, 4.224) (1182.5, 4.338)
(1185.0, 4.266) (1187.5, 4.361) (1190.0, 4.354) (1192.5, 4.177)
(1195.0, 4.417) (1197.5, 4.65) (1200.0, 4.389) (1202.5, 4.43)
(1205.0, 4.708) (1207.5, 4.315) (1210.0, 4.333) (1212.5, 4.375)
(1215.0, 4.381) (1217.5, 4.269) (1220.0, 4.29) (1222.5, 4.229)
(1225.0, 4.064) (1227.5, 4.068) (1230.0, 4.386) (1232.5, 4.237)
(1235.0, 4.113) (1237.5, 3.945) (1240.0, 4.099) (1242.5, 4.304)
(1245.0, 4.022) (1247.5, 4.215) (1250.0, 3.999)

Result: 4.022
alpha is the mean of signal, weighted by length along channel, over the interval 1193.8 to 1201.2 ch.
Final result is 4.49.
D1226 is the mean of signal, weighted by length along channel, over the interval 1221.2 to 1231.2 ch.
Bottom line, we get 4.19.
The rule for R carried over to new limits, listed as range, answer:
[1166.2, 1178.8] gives 3.909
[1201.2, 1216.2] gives 4.315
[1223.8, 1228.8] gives 4.064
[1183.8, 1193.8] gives 4.177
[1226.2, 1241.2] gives 3.945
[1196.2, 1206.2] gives 4.389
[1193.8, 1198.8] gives 4.417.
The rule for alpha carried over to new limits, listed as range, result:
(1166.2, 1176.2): 4.04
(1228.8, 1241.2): 4.16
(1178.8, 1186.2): 4.28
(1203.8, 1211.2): 4.45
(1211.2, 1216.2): 4.38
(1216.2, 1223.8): 4.26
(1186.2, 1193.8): 4.3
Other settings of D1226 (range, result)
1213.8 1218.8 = 4.32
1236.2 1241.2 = 4.02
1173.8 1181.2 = 4.11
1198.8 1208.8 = 4.46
